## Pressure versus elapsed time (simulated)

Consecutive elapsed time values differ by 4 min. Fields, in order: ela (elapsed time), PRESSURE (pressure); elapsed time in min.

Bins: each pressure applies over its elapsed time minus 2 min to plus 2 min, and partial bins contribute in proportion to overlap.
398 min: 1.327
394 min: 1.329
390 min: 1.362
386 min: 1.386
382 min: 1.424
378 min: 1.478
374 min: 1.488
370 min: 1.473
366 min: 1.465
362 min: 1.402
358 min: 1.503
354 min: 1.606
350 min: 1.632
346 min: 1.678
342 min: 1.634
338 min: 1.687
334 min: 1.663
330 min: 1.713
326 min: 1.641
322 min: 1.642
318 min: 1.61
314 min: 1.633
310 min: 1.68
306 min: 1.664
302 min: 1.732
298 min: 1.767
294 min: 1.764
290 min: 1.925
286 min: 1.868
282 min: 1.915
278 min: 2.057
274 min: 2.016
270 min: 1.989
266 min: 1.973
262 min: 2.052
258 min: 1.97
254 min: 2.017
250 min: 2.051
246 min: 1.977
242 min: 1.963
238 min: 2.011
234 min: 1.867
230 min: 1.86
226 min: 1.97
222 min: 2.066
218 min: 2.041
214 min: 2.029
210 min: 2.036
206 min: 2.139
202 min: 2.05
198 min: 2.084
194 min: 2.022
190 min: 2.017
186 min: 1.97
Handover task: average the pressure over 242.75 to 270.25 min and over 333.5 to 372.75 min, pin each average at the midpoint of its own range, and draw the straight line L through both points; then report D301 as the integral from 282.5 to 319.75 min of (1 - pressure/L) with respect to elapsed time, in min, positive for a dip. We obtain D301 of 1.2 min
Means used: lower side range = 2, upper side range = 1.57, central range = 1.75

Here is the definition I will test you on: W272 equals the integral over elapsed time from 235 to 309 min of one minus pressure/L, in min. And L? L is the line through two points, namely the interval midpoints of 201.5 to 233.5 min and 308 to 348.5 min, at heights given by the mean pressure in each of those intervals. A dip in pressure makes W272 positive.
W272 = -3.4 min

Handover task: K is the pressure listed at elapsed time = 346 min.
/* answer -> 1.678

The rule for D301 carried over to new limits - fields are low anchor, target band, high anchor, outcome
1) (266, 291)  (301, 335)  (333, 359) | 2.0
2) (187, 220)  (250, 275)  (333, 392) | -2.0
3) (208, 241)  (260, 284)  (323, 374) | -2.2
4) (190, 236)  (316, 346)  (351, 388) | -1.0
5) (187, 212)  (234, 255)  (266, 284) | 0.3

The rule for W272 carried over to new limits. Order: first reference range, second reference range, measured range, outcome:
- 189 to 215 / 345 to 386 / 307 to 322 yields 0.3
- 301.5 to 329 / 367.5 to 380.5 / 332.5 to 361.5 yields -1.1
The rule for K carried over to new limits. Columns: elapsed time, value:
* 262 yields 2.052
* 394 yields 1.329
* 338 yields 1.687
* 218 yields 2.041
